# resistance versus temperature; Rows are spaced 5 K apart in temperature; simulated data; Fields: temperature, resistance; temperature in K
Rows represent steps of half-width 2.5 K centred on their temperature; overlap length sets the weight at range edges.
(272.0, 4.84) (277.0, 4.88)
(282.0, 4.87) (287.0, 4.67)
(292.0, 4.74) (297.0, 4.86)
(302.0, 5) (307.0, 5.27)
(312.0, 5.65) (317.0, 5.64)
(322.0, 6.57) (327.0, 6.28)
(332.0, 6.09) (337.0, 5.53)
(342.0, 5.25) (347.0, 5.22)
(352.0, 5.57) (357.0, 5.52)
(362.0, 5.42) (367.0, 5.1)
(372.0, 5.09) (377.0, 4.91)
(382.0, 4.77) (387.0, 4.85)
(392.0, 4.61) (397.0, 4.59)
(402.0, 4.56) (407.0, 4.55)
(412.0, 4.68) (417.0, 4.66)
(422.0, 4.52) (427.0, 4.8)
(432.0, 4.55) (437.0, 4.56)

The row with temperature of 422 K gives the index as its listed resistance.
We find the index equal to 4.52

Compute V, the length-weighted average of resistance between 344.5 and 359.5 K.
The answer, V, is 5.44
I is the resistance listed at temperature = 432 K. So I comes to 4.55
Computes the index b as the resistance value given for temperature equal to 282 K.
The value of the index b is 4.87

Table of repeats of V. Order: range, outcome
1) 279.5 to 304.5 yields 4.83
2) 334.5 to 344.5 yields 5.39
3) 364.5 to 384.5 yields 4.97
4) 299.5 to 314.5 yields 5.31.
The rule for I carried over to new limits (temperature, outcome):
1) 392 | 4.61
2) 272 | 4.84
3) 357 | 5.52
